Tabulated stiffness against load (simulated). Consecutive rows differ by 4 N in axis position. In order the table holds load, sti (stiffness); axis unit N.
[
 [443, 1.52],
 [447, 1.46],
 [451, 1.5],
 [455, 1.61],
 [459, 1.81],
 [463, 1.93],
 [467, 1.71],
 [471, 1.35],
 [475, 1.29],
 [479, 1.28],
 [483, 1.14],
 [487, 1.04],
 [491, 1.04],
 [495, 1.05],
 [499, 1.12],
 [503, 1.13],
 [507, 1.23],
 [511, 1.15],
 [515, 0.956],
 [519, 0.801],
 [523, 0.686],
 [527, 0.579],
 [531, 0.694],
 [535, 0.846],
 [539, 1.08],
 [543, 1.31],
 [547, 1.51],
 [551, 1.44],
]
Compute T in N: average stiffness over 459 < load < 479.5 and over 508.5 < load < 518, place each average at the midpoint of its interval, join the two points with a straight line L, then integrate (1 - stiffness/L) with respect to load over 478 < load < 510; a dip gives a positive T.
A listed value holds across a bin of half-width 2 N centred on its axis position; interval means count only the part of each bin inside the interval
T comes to 3.29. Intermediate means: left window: 1.56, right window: 1.04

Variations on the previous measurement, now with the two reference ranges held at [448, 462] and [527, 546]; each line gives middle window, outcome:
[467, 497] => 4.7 N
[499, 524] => 3.6 N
